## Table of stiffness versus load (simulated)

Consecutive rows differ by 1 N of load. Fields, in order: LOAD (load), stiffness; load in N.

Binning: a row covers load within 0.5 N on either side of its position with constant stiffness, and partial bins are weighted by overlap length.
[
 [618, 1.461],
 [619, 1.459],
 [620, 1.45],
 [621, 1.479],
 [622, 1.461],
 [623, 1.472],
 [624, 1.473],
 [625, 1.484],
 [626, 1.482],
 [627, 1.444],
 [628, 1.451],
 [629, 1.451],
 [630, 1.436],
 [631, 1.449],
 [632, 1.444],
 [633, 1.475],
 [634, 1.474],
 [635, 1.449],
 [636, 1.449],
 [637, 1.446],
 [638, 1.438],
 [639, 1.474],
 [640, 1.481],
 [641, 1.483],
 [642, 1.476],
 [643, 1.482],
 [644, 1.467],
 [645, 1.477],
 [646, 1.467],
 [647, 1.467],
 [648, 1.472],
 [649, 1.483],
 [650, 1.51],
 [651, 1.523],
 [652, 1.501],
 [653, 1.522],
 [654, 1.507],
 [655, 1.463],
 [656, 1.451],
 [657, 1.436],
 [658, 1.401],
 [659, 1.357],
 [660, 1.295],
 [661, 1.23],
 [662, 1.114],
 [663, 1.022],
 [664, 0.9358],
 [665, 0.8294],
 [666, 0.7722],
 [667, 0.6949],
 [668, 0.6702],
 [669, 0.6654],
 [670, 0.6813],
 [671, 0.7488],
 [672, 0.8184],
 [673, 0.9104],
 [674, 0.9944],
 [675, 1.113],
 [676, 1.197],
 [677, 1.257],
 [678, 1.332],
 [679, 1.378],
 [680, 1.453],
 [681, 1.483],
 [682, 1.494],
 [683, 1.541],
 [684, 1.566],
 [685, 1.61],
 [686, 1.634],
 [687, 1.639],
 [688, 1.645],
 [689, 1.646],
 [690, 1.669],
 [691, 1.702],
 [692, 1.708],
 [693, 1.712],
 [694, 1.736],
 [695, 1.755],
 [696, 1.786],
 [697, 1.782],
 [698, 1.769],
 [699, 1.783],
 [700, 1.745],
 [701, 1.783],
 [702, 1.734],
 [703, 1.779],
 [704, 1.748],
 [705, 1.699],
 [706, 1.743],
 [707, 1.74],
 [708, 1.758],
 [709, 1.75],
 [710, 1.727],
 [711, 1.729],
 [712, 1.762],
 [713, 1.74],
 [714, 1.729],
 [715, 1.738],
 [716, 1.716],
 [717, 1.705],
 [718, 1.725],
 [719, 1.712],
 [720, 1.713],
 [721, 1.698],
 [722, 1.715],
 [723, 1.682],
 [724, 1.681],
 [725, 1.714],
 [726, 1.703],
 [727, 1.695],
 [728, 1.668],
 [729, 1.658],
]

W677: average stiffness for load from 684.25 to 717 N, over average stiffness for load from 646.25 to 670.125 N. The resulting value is 1.4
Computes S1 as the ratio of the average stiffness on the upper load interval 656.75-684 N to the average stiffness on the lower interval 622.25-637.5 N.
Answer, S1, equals 0.76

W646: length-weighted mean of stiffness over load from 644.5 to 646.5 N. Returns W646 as 1.47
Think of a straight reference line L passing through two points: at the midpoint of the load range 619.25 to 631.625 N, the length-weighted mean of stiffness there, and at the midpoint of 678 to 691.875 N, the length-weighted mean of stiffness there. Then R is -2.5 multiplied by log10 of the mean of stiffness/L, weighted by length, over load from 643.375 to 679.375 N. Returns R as 0.26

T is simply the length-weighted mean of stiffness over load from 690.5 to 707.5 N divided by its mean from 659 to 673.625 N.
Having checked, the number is 1.94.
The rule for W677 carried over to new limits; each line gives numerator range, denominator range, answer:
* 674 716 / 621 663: 1.13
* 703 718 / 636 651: 1.18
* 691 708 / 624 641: 1.20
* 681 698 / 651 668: 1.37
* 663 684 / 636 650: 0.72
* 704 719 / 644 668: 1.34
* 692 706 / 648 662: 1.23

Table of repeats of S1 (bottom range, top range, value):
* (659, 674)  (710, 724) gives 1.90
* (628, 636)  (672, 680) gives 0.80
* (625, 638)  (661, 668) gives 0.62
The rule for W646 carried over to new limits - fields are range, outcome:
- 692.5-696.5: 1.75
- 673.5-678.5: 1.18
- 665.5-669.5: 0.701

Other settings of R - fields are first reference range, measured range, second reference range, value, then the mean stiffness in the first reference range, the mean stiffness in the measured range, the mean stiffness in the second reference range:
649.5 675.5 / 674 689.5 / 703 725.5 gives -0.078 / 1.12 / 1.45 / 1.73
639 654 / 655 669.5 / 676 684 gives 0.328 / 1.49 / 1.08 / 1.41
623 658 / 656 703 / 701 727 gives 0.187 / 1.47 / 1.36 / 1.73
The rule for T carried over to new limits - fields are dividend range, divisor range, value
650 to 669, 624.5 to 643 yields 0.82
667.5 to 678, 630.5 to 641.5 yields 0.63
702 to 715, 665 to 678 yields 1.95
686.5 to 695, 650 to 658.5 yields 1.14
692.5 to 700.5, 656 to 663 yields 1.36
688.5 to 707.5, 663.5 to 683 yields 1.68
